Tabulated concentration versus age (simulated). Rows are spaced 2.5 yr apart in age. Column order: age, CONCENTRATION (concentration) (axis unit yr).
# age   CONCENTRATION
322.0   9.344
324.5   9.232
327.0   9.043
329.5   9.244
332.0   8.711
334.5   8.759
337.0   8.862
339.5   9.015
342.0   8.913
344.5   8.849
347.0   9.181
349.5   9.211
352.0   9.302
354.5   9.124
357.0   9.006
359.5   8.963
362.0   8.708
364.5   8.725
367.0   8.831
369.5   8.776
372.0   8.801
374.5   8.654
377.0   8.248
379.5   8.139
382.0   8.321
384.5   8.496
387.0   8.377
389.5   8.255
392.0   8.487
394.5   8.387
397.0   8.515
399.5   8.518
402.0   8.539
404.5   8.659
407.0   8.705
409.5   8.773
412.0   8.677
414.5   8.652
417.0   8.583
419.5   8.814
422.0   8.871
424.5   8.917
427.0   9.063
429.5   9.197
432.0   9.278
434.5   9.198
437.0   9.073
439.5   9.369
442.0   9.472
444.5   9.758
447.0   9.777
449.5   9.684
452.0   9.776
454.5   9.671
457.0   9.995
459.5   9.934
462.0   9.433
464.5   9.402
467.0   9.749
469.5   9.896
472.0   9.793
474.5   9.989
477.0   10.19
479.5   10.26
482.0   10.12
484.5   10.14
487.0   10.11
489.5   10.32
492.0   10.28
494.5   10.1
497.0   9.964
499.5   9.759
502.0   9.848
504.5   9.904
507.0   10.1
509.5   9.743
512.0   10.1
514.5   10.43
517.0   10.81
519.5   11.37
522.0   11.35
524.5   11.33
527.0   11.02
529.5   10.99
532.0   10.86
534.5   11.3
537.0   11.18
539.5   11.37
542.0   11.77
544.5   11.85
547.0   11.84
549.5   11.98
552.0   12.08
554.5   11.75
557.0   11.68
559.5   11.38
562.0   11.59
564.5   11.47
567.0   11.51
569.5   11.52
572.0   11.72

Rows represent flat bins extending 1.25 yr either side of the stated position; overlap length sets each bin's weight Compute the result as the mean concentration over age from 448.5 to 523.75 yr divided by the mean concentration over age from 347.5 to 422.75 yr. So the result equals 1.2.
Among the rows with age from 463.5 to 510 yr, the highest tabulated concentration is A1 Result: 10.32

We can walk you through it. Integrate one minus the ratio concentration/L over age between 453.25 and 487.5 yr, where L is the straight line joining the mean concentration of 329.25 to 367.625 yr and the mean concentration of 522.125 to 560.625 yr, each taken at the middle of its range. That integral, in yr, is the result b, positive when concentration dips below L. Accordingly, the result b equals 2.1 yr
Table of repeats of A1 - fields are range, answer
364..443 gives 9.472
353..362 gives 9.124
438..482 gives 10.26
